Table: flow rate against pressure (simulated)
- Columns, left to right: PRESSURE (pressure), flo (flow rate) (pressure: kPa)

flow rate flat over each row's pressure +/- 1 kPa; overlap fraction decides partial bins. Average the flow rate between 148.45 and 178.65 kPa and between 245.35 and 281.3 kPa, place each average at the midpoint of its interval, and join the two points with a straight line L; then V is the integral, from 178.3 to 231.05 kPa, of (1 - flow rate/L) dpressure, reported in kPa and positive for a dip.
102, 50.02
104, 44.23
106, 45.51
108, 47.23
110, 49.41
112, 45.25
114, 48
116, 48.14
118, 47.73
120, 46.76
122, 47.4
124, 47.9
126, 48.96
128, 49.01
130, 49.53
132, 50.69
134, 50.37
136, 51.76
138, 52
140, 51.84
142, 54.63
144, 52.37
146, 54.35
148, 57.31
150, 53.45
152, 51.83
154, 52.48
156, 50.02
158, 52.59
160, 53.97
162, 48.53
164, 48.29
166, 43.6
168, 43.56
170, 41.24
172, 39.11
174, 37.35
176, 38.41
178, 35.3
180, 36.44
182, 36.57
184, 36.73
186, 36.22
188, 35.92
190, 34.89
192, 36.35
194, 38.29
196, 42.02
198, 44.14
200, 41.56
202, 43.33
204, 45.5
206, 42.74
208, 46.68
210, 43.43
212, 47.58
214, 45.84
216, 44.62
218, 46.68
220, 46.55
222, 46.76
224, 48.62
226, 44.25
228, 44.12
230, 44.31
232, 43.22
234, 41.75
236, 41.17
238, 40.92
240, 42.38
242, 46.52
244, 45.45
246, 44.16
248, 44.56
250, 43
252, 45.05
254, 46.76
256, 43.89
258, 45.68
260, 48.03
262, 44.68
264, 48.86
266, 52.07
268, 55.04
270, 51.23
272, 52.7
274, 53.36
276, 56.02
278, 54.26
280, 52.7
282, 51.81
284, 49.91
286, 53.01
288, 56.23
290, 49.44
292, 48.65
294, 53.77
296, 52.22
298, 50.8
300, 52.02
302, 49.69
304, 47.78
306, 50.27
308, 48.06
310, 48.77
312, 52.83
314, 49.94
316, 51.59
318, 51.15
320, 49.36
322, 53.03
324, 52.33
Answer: 5.8 kPa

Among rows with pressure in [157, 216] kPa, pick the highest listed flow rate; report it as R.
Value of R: 53.97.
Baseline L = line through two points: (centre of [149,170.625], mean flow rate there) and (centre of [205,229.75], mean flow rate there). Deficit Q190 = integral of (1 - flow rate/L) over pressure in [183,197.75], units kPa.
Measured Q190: 3.0 kPa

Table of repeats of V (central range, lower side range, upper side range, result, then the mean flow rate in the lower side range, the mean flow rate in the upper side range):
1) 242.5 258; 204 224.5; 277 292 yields 1.36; 45.9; 52.2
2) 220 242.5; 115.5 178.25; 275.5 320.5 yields 2.71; 48.6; 51.3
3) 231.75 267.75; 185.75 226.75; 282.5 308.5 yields 1.39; 43.1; 51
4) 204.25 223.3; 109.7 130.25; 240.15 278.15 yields 0.96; 47.9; 48.2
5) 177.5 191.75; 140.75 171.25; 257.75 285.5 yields 4.11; 50.5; 51.3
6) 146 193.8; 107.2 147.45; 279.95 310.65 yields 6.13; 49.8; 50.9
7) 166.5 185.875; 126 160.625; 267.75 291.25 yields 5.17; 52.1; 52.9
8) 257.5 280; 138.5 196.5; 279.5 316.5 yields -0.76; 44.7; 51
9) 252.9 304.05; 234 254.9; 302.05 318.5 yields -4.13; 43.9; 50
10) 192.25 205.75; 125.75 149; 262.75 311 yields 2.52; 52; 51.6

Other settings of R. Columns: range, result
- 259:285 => 56.02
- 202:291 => 56.23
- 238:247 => 46.52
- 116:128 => 49.01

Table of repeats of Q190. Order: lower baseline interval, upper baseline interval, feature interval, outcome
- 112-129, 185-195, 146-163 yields -4.19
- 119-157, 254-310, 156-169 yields 0.65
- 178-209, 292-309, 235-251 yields 0.41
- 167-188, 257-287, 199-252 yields 0.20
